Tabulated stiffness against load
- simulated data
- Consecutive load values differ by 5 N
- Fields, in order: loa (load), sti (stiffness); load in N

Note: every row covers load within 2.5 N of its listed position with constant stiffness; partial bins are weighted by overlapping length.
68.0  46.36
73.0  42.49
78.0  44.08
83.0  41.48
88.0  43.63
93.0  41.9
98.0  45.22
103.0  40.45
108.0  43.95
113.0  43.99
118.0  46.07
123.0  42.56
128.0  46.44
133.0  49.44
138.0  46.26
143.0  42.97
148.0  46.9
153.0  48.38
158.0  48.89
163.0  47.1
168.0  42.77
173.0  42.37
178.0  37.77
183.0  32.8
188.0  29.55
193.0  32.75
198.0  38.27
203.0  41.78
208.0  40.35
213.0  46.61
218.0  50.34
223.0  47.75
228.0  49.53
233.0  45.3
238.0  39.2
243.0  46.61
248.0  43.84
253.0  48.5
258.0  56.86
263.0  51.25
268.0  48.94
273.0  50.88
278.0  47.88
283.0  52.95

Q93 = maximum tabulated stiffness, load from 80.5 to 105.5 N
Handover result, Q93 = 45.22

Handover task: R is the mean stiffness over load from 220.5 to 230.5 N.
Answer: 48.6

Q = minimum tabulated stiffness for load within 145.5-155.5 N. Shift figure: 46.9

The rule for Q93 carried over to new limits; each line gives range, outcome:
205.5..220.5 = 50.34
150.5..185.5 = 48.89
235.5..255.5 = 48.5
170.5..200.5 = 42.37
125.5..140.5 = 49.44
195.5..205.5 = 41.78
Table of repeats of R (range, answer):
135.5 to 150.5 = 45.4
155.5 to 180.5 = 43.8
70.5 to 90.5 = 42.9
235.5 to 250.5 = 43.2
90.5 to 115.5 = 43.1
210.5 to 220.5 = 48.5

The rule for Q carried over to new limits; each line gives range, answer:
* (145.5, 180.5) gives 37.77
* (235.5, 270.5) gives 39.2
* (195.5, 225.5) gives 38.27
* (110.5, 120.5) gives 43.99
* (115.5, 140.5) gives 42.56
